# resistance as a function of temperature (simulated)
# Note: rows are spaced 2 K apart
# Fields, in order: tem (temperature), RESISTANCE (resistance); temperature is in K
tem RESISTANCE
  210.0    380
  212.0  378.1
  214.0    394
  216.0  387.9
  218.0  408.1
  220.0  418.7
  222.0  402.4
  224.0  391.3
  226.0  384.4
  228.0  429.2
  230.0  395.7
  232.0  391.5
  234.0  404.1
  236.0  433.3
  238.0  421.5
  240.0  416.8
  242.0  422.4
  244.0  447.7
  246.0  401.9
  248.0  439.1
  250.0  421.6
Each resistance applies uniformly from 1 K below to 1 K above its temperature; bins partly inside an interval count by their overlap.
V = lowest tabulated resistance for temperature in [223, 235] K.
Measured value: 384.4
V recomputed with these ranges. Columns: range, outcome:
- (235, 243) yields 416.8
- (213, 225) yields 387.9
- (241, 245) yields 422.4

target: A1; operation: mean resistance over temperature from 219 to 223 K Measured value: 411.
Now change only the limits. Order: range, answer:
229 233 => 394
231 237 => 410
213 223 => 402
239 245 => 429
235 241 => 424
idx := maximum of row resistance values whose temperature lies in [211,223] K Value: 418.7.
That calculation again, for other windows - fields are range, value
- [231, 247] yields 447.7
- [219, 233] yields 429.2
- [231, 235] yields 404.1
